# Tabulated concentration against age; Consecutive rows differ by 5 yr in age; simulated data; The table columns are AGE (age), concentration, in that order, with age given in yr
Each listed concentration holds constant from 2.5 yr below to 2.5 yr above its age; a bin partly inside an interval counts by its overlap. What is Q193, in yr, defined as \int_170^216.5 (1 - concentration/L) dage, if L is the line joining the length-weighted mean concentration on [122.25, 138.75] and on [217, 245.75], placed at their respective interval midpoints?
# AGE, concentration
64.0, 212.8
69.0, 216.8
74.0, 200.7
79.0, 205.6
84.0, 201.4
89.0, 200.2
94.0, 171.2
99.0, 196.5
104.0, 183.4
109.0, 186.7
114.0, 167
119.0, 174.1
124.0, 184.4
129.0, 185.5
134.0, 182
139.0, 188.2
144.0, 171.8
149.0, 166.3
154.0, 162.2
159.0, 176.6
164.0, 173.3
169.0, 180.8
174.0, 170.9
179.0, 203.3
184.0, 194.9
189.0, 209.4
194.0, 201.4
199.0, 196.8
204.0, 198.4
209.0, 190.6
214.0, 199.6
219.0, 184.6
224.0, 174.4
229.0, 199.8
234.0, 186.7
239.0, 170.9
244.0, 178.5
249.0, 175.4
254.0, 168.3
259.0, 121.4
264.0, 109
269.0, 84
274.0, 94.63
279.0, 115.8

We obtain -3.1 yr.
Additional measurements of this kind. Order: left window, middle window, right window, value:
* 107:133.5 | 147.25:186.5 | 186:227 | 1.9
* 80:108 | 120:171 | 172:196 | 4.5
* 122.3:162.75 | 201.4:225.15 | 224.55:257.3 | -1.7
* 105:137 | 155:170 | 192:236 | 0.9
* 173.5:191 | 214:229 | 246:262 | -1.1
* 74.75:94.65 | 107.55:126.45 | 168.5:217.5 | 1.8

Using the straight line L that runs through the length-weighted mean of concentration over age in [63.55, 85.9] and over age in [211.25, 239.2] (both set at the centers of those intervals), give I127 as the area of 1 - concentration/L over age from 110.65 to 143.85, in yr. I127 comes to 3.4 yr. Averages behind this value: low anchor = 207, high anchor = 187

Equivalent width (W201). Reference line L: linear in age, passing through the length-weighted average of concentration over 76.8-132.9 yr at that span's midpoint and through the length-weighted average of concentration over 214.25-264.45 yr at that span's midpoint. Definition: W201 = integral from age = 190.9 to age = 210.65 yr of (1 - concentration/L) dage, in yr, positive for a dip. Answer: -2.5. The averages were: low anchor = 187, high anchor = 171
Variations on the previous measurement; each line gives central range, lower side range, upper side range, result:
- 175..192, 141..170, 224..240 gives -2.2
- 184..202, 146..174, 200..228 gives -1.8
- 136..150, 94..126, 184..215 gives 0.8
